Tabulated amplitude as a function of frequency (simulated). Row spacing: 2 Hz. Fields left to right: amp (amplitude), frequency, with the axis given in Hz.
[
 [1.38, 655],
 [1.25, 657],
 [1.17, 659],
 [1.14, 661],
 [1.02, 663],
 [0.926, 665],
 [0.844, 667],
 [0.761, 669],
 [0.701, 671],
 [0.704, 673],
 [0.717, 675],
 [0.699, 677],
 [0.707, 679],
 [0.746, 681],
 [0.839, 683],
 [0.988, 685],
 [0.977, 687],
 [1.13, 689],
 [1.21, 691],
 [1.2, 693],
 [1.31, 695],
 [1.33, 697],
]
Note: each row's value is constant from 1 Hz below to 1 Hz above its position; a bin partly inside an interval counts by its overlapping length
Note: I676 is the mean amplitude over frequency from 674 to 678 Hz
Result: 0.708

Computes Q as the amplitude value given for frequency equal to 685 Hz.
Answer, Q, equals 0.988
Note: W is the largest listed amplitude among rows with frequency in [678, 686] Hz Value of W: 0.988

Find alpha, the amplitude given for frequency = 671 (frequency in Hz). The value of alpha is 0.701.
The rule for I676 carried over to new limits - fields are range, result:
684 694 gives 1.1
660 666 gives 1.03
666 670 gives 0.802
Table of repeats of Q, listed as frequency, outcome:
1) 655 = 1.38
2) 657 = 1.25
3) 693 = 1.2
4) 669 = 0.761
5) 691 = 1.21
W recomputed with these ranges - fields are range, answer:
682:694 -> 1.21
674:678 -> 0.717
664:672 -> 0.926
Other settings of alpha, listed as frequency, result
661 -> 1.14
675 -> 0.717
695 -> 1.31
